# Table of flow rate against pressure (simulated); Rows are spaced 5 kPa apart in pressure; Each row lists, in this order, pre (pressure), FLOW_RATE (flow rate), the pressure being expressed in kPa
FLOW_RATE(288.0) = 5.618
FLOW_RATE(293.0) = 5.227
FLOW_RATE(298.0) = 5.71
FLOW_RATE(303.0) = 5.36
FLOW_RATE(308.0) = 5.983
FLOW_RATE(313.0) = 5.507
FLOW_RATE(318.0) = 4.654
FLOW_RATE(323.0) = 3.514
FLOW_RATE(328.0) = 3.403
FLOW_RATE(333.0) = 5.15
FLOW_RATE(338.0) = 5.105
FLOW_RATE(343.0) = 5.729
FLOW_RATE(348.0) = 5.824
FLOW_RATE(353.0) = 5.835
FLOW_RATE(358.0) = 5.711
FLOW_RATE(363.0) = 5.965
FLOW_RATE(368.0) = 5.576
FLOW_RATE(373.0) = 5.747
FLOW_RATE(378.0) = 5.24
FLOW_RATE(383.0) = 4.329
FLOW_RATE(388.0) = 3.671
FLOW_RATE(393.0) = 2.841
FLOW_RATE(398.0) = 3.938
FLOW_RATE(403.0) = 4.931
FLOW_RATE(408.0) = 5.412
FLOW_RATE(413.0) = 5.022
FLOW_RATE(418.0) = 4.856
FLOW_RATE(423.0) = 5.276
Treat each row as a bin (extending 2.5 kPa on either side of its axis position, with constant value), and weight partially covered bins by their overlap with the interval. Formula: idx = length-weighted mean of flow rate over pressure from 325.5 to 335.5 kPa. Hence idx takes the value 4.28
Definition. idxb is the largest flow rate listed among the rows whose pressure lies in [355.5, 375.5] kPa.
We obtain 5.965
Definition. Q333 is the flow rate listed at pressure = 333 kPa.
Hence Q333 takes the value 5.15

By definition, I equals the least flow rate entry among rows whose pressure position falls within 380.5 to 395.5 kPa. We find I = 2.841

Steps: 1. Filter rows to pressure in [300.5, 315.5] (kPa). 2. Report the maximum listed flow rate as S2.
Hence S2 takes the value 5.983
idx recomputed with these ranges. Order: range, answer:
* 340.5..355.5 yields 5.8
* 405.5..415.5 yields 5.22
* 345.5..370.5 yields 5.78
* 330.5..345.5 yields 5.33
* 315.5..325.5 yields 4.08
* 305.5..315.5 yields 5.74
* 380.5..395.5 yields 3.61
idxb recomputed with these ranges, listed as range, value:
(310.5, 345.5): 5.729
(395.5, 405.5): 4.931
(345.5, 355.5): 5.835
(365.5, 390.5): 5.747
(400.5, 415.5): 5.412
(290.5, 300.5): 5.71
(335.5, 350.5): 5.824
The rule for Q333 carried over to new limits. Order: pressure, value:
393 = 2.841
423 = 5.276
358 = 5.711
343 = 5.729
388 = 3.671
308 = 5.983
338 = 5.105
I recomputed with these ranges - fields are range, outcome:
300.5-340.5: 3.403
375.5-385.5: 4.329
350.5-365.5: 5.711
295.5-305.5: 5.36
